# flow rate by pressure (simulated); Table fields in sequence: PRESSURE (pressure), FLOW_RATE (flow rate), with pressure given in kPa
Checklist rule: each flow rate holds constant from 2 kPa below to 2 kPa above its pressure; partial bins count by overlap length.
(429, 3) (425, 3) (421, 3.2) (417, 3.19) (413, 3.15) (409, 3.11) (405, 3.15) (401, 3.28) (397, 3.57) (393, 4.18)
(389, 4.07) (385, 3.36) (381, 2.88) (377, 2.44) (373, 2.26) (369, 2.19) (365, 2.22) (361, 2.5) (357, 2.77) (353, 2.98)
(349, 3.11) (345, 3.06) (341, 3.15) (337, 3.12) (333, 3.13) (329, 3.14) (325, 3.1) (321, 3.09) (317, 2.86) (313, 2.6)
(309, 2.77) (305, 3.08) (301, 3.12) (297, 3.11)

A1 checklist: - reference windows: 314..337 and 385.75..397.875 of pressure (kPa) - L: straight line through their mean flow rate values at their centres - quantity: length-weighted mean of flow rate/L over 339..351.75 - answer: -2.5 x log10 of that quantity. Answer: 0.07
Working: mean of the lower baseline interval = 3.05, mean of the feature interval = 3.1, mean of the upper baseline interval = 3.91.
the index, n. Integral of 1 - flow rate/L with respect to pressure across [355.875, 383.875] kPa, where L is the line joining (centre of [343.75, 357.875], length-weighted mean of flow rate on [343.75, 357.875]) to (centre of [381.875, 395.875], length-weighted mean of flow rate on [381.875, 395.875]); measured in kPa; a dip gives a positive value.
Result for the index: 7.42 kPa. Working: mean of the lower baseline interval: 2.99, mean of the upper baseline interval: 3.77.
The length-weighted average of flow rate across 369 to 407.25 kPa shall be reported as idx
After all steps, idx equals 3.19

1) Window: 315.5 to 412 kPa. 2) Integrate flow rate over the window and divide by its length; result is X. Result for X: 3.03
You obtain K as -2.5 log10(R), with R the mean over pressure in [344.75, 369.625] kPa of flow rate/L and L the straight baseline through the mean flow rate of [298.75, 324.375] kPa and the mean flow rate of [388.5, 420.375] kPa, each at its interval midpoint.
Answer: 0.177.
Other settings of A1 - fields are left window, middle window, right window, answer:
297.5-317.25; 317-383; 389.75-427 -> 0.094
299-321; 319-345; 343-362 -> -0.077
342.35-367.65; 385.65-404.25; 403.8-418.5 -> -0.216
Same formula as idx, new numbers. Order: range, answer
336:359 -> 3.03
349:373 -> 2.56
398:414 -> 3.2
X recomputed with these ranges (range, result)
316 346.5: 3.09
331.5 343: 3.13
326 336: 3.13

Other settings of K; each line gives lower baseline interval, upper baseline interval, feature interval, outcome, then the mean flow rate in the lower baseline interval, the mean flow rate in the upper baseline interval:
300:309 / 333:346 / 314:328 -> 0.026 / 3.02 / 3.12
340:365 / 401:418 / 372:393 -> -0.043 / 2.86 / 3.16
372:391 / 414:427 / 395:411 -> -0.064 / 3.04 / 3.13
